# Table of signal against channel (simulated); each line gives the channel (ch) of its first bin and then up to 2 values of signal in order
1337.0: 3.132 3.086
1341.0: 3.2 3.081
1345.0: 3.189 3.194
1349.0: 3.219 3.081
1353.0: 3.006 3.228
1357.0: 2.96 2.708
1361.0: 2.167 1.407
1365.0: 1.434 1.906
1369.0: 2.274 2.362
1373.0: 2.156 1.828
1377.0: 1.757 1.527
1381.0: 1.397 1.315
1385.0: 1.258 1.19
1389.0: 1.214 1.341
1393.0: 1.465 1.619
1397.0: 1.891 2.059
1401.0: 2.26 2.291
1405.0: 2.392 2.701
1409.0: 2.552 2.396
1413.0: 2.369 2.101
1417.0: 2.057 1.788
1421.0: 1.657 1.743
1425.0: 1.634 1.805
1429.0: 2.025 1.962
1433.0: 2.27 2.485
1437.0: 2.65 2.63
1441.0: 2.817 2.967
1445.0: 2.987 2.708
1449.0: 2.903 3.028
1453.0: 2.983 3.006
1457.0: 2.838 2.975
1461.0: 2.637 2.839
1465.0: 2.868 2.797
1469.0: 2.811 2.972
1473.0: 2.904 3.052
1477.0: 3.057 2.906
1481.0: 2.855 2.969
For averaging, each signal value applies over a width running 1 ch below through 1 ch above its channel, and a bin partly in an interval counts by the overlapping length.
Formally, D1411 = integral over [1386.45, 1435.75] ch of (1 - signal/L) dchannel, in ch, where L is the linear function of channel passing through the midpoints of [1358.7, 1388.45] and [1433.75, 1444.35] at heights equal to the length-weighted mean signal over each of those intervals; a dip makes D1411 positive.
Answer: 6.9 ch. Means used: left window 1.75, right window 2.71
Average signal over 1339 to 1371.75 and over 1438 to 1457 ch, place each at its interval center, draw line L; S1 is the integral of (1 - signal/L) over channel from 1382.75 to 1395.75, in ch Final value 6.7 ch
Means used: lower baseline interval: 2.67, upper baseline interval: 2.89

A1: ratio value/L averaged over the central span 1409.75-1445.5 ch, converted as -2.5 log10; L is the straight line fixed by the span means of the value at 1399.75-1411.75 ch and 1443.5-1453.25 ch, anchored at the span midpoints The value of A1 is 0.20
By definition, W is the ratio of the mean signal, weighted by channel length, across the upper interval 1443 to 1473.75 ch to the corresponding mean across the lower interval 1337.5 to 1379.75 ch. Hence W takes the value 1.1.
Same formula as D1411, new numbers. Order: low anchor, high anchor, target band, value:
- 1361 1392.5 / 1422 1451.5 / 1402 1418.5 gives -2.10 ch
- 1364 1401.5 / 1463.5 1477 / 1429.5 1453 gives -1.50 ch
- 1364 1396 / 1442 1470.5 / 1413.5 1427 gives 2.57 ch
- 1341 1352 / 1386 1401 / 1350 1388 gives 6.21 ch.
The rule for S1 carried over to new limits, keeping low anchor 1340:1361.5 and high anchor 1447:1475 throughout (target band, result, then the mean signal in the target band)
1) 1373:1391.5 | 9.4 ch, 1.47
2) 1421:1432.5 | 4.3 ch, 1.84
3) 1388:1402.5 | 6.1 ch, 1.71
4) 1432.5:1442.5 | 1.1 ch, 2.61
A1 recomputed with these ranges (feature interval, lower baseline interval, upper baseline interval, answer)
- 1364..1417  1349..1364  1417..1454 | 0.32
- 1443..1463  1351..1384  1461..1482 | -0.05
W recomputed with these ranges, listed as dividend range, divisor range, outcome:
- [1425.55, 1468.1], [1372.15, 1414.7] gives 1.43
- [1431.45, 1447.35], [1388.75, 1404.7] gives 1.46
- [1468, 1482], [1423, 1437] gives 1.43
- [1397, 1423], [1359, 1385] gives 1.21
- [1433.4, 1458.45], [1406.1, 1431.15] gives 1.37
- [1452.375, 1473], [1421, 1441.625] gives 1.33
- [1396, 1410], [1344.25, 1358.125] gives 0.74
